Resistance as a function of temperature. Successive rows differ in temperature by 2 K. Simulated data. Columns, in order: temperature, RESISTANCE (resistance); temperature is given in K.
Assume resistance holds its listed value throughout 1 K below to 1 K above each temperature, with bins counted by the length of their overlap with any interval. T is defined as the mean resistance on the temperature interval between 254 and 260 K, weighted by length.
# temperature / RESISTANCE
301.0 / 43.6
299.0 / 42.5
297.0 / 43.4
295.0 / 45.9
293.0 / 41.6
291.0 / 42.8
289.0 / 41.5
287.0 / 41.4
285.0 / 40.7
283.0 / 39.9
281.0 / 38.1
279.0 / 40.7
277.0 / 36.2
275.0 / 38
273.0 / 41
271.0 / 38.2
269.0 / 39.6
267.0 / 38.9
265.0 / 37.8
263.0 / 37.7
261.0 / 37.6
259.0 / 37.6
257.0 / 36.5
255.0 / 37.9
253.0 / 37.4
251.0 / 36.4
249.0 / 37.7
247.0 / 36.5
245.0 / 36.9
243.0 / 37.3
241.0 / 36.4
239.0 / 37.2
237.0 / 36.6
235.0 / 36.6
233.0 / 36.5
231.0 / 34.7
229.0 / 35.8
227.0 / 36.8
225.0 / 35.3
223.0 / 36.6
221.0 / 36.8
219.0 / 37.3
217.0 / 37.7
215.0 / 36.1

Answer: 37.3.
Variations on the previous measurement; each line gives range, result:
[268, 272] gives 38.9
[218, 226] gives 36.5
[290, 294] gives 42.2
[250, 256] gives 37.2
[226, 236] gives 36.1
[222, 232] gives 35.8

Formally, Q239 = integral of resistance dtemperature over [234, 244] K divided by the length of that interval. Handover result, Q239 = 36.8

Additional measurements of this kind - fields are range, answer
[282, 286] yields 40.3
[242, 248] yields 36.9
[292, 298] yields 43.6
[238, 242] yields 36.8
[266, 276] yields 39.1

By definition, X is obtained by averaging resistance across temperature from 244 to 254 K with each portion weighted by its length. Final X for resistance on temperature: 37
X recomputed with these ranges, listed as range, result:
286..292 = 41.9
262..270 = 38.5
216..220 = 37.5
